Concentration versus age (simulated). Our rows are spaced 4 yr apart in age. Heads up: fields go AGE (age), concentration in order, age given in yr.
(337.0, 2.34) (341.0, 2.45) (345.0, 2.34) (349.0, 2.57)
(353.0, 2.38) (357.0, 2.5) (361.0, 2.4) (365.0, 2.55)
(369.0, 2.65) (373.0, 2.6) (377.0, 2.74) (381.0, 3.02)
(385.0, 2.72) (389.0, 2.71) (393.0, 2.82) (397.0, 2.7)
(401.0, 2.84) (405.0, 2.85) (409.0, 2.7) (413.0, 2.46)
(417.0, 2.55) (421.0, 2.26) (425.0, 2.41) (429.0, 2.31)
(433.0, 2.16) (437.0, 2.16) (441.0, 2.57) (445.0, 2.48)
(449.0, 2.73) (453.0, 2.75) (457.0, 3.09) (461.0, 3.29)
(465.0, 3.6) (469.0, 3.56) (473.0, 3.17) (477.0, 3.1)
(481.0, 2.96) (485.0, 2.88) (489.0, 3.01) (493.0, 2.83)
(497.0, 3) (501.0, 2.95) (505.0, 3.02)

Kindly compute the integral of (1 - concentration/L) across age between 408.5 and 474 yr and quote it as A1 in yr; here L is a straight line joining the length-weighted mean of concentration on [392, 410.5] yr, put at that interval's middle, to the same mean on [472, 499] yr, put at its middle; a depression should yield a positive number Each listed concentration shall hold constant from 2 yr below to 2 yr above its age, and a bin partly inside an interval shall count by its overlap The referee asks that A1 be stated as 3.9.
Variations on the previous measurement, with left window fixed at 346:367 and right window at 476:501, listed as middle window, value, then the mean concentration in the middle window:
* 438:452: 1.1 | 2.57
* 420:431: 1.6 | 2.33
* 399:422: 0.4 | 2.63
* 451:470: -2.6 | 3.24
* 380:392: -1.0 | 2.8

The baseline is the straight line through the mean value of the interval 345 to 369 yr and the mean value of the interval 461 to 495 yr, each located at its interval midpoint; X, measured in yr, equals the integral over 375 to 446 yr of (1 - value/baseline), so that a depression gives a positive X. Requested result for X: 4.7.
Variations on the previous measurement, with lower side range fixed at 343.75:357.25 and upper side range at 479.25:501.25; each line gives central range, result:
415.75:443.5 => 3.9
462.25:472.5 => -2.3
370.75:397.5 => -2.0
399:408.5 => -0.7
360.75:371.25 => -0.2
